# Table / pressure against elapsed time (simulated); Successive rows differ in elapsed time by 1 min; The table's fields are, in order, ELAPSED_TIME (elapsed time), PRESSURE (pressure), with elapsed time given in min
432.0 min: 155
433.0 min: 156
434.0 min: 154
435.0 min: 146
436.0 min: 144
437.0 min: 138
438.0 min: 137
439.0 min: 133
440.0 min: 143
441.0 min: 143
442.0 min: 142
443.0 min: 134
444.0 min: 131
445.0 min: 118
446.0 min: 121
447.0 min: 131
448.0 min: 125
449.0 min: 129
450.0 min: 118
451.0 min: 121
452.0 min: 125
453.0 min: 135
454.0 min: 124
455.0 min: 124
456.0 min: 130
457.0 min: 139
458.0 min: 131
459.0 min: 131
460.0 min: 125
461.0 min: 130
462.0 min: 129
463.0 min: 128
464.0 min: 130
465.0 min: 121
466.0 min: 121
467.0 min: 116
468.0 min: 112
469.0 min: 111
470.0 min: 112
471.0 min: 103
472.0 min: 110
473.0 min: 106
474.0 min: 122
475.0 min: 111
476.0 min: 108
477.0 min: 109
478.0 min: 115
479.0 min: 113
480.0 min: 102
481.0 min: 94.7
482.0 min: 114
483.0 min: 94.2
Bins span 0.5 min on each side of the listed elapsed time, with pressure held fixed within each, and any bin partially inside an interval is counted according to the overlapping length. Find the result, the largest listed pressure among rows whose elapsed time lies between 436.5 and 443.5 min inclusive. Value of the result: 143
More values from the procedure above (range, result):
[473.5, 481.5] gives 122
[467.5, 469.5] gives 112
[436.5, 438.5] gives 138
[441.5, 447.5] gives 142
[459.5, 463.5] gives 130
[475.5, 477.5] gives 109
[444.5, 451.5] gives 131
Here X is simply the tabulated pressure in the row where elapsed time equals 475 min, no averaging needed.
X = 111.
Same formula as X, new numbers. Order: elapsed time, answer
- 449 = 129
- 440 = 143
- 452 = 125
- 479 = 113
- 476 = 108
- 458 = 131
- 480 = 102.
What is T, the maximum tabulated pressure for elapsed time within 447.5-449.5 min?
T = 129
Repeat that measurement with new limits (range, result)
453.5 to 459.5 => 139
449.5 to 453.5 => 135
